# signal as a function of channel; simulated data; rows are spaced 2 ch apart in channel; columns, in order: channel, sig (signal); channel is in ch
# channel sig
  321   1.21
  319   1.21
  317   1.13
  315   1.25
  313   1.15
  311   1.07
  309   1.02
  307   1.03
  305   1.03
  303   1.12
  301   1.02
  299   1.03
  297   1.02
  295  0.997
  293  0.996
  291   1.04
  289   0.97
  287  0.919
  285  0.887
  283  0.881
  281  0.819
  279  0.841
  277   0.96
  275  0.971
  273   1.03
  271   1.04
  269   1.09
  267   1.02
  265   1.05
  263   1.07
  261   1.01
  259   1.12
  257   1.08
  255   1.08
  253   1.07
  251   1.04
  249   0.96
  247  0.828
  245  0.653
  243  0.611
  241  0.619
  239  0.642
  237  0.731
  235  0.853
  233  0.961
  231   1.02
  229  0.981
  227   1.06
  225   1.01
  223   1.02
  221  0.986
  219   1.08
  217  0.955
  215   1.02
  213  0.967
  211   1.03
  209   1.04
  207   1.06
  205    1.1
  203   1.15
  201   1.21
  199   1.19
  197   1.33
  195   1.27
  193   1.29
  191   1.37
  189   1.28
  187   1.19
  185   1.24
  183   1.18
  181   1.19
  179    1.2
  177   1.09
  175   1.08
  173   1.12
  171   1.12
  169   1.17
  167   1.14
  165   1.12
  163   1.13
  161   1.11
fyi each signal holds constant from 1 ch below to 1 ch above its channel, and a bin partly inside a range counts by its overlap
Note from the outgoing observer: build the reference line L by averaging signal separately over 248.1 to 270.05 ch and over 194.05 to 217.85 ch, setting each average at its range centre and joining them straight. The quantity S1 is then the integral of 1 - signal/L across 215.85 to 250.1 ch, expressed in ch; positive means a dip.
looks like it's 6.4 ch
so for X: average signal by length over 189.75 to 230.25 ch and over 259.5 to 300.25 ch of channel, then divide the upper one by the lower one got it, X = 0.89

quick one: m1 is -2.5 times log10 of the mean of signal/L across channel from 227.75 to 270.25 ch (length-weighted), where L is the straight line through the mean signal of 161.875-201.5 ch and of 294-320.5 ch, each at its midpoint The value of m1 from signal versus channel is 0.22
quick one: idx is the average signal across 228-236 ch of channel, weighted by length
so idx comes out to 0.954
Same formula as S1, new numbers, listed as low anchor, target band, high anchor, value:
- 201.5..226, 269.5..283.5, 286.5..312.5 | 1.2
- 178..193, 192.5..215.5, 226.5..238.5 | -0.5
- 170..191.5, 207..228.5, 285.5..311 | 2.1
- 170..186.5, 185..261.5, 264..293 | 3.4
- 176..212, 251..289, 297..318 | 4.1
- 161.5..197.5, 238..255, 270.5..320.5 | 4.2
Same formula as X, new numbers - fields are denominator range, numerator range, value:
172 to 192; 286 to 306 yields 0.85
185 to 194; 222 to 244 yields 0.68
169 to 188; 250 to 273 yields 0.92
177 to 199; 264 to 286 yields 0.77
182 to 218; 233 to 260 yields 0.75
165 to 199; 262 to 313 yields 0.83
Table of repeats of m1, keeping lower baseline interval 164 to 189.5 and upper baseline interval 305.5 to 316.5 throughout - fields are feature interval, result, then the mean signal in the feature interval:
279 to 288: 0.27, 0.873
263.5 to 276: 0.09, 1.03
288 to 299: 0.11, 1.01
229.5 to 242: 0.36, 0.811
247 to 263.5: 0.09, 1.04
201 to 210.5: 0.05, 1.1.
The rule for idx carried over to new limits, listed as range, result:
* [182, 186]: 1.21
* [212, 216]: 0.994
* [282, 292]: 0.939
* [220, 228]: 1.02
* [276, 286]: 0.878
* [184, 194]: 1.27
